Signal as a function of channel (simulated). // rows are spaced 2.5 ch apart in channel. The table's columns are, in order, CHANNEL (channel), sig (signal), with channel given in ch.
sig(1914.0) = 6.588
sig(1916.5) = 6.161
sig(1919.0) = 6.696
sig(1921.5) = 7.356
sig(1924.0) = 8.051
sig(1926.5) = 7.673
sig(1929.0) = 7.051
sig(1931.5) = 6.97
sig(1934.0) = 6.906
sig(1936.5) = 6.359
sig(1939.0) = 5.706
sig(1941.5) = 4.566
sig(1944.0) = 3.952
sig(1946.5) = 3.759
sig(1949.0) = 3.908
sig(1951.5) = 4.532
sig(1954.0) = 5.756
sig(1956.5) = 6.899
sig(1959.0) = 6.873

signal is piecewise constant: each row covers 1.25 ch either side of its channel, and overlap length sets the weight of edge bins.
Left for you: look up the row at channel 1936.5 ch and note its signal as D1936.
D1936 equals 6.359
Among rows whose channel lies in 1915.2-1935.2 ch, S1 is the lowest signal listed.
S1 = 6.161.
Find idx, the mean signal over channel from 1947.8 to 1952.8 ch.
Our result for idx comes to 4.24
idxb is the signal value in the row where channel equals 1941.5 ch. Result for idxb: 4.566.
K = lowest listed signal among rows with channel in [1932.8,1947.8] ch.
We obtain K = 3.759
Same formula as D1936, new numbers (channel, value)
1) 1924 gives 8.051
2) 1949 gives 3.908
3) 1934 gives 6.906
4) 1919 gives 6.696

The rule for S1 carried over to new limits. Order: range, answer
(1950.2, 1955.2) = 4.532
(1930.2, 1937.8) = 6.359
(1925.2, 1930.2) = 7.051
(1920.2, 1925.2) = 7.356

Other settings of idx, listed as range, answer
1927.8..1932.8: 7.01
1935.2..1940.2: 6.04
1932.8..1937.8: 6.62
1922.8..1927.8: 7.85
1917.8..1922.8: 7.04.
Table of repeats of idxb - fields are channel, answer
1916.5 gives 6.161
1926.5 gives 7.673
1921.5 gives 7.356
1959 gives 6.873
